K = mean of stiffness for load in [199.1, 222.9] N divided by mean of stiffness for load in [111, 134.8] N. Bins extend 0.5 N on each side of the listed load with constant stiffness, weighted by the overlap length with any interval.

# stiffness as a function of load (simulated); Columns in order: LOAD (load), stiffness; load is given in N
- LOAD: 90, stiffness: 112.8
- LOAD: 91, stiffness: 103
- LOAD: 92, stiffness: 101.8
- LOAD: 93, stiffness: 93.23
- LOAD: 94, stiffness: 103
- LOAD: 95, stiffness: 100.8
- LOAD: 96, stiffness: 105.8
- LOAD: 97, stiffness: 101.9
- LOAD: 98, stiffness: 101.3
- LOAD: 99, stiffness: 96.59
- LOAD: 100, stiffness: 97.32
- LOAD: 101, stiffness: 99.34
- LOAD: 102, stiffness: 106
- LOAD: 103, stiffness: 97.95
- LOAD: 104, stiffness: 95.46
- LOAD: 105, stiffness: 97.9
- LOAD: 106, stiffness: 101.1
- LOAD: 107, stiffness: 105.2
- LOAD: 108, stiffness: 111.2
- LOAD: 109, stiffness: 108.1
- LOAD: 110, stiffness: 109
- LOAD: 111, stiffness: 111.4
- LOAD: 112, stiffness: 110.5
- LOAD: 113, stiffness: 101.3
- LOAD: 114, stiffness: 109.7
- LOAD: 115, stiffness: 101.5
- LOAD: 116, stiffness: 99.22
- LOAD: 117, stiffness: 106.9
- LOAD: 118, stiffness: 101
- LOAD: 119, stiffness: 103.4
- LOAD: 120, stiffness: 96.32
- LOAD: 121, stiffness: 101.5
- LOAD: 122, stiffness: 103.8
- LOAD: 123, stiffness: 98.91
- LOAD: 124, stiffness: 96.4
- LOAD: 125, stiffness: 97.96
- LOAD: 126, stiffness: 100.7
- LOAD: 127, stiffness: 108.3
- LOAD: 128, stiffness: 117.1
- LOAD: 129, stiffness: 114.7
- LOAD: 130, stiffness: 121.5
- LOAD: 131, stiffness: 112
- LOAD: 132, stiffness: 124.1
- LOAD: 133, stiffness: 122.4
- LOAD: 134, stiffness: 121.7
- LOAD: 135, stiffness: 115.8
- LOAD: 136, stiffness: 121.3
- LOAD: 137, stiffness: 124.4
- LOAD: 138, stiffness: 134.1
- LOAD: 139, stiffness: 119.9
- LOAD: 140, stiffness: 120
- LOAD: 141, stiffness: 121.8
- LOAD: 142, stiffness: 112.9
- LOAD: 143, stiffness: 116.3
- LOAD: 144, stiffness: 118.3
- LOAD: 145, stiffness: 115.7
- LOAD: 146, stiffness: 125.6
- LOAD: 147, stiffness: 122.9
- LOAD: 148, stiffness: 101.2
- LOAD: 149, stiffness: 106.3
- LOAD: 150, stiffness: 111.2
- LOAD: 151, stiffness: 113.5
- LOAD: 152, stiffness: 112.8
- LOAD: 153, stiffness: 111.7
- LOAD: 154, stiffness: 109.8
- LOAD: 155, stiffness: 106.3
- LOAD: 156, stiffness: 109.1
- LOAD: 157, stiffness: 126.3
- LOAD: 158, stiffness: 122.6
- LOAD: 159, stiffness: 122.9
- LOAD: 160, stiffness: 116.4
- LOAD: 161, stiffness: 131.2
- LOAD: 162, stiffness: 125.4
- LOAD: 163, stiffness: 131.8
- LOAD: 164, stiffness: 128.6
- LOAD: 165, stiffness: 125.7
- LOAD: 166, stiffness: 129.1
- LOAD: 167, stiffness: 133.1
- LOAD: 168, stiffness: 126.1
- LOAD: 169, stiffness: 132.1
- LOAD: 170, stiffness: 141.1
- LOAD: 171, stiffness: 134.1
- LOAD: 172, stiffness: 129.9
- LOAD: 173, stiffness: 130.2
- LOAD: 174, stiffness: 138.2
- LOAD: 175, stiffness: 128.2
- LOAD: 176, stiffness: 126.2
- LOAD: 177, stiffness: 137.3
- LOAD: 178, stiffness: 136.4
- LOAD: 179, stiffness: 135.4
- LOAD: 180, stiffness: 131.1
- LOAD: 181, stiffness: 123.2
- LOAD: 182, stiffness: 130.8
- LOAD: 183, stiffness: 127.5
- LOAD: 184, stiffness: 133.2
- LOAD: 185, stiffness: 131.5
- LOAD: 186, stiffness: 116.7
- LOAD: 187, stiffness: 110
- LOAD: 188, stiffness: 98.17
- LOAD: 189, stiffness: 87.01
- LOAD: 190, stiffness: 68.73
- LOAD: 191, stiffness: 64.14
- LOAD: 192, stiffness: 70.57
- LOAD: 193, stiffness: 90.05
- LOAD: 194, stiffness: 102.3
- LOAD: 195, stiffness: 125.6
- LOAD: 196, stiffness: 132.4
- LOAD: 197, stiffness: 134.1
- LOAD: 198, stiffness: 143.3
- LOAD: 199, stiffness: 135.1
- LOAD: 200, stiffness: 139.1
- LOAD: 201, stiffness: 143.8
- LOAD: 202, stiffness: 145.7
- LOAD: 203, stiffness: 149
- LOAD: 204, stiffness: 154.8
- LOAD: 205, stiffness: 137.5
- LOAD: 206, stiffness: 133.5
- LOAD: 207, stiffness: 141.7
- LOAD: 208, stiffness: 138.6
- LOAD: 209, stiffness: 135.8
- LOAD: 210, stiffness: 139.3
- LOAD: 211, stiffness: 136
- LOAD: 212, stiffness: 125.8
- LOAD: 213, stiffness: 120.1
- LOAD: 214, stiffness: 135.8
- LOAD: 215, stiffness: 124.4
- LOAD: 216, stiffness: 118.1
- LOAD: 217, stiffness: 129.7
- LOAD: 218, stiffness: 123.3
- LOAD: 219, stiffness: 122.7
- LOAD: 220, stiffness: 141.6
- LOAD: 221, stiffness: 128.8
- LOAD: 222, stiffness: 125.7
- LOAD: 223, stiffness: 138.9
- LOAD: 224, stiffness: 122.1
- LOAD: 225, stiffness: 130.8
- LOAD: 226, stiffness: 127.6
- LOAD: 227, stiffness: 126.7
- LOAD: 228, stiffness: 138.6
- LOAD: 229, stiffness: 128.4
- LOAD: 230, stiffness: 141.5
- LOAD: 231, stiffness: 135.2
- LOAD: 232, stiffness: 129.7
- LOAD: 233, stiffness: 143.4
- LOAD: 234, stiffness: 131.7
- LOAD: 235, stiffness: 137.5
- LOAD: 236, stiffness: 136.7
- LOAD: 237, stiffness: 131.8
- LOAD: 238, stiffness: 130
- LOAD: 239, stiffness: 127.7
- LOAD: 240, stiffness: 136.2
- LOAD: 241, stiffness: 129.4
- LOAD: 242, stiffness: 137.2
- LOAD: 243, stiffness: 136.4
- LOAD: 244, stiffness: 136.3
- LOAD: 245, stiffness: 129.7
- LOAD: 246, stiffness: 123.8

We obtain 1.2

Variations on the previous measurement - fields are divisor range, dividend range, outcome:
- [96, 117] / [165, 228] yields 1.23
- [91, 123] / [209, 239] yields 1.28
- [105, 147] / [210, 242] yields 1.18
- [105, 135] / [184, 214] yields 1.14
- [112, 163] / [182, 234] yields 1.11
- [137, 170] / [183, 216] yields 1.02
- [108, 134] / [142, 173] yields 1.13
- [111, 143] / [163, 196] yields 1.08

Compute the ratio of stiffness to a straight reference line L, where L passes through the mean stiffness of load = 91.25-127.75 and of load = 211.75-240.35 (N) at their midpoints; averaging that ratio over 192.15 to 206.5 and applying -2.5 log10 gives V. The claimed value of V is -0.06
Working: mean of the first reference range 102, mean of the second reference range 131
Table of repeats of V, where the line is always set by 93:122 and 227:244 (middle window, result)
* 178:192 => 0.094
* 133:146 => -0.093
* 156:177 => -0.101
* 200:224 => -0.048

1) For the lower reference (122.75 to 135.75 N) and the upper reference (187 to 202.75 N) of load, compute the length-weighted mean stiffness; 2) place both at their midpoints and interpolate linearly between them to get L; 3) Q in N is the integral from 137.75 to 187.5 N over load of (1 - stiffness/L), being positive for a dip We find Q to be -5.0 N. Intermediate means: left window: 112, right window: 113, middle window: 124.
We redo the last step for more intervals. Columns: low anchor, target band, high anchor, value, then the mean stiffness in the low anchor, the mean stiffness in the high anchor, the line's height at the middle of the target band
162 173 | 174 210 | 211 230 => 1.5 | 131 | 129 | 130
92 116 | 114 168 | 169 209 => -1.1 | 103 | 125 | 113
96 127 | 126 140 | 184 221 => -1.5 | 102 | 124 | 107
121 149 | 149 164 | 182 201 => -0.5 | 115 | 113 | 114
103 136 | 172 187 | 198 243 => -0.8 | 107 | 134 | 123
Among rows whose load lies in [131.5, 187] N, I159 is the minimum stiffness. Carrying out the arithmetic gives 101.2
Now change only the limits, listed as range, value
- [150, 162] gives 106.3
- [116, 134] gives 96.32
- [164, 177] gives 125.7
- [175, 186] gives 116.7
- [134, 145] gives 112.9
